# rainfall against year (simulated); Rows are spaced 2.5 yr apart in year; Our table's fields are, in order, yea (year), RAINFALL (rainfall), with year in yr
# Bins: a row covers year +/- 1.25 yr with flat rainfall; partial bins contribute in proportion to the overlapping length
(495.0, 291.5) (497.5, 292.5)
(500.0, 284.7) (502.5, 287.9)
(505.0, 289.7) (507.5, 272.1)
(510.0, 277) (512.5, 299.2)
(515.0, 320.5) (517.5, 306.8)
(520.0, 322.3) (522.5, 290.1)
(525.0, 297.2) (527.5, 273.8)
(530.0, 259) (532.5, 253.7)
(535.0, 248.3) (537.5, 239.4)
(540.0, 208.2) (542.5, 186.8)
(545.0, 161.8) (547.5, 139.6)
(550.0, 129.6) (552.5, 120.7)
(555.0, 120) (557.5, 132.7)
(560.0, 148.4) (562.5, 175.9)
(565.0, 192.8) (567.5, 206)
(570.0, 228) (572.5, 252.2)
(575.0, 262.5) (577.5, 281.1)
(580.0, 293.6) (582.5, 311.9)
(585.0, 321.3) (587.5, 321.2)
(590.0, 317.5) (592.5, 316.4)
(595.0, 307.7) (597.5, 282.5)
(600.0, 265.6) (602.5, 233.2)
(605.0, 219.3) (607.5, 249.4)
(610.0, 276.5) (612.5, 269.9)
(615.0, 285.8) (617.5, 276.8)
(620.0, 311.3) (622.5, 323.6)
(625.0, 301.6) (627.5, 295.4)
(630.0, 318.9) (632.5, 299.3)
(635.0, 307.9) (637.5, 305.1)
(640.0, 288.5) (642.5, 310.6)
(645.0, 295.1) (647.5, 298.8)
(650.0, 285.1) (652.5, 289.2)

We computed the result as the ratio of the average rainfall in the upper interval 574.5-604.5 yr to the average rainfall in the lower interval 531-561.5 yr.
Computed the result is 1.67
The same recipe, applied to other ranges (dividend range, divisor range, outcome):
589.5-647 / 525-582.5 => 1.38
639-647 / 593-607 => 1.13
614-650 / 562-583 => 1.23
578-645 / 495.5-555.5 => 1.18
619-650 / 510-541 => 1.10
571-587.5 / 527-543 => 1.21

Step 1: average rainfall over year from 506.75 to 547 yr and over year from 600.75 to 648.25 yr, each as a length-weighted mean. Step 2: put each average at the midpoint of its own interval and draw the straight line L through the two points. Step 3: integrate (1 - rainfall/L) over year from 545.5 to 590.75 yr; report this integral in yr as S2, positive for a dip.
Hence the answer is 9.2 yr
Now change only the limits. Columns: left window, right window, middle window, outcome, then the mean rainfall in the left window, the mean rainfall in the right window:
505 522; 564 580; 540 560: 8.9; 298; 242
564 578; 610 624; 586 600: -2.3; 236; 292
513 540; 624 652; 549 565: 8.0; 278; 300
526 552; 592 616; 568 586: -2.3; 208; 269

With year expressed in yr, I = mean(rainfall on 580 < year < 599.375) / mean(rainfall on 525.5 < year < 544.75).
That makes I 1.30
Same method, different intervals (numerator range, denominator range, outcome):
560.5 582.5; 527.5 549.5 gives 1.12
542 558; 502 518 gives 0.48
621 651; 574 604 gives 1.03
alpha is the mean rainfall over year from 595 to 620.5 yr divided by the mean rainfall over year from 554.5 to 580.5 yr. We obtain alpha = 1.3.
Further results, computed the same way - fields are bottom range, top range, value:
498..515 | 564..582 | 0.86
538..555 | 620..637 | 1.94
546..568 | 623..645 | 2.02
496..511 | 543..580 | 0.65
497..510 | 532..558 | 0.62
